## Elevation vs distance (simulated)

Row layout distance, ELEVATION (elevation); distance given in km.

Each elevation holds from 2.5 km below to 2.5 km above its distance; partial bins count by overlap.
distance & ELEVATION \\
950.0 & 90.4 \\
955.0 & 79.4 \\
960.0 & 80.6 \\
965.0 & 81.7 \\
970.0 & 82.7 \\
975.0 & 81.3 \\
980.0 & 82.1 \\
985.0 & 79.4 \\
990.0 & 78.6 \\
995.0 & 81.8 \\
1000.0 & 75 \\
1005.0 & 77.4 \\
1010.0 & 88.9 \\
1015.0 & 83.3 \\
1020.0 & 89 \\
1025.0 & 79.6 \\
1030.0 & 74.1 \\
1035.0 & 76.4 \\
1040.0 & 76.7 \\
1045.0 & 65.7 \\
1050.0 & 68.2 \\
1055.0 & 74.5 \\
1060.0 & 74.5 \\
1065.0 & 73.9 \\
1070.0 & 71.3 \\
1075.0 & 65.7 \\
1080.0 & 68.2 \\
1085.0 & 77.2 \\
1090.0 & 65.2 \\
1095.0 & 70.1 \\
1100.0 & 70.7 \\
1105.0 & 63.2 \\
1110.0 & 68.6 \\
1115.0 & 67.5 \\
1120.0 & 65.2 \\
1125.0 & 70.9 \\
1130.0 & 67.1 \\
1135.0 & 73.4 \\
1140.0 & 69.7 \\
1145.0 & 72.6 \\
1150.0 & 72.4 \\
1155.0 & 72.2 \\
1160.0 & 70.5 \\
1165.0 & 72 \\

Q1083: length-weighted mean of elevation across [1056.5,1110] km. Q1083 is 70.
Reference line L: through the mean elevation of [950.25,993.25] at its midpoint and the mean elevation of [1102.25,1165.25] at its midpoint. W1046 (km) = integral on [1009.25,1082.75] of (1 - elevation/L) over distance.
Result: 0.9 km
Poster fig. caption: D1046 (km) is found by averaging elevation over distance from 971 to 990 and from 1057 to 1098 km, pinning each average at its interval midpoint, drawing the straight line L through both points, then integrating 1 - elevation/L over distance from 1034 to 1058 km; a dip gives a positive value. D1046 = 0.6 km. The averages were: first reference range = 80.8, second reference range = 70.8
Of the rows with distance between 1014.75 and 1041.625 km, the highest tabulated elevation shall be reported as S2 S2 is 89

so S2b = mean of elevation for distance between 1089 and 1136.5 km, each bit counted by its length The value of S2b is 68.2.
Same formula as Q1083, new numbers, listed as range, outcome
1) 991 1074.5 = 76.7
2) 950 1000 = 81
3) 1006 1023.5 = 85.8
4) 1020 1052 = 74.7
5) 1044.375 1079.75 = 70.7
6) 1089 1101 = 68.8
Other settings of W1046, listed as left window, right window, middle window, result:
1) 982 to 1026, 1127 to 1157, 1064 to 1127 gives 4.86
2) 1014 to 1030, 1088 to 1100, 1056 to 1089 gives 0.43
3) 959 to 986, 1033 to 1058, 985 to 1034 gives -2.49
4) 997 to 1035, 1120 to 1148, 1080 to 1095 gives 0.78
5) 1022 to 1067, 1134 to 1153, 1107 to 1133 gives 1.62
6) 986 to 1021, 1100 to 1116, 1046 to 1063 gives 0.59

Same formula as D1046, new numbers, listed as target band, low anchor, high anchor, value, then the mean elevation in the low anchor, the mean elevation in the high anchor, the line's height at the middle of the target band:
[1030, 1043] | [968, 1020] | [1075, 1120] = 0.1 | 81.4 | 68.5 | 76.1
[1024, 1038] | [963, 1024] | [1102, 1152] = 0.3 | 81.7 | 69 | 78.2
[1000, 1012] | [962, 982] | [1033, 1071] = -0.5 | 81.9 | 72.7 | 78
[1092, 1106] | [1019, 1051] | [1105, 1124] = 0.0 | 75.4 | 66.9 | 68.5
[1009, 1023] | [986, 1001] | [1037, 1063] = -1.9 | 78.9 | 72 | 76.2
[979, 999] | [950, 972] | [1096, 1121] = -0.2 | 82.1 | 67.3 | 79.3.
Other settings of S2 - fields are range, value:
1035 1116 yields 77.2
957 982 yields 82.7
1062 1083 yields 73.9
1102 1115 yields 68.6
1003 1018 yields 88.9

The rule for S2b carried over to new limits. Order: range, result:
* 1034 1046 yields 73.4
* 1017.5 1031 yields 81.7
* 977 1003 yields 79.4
